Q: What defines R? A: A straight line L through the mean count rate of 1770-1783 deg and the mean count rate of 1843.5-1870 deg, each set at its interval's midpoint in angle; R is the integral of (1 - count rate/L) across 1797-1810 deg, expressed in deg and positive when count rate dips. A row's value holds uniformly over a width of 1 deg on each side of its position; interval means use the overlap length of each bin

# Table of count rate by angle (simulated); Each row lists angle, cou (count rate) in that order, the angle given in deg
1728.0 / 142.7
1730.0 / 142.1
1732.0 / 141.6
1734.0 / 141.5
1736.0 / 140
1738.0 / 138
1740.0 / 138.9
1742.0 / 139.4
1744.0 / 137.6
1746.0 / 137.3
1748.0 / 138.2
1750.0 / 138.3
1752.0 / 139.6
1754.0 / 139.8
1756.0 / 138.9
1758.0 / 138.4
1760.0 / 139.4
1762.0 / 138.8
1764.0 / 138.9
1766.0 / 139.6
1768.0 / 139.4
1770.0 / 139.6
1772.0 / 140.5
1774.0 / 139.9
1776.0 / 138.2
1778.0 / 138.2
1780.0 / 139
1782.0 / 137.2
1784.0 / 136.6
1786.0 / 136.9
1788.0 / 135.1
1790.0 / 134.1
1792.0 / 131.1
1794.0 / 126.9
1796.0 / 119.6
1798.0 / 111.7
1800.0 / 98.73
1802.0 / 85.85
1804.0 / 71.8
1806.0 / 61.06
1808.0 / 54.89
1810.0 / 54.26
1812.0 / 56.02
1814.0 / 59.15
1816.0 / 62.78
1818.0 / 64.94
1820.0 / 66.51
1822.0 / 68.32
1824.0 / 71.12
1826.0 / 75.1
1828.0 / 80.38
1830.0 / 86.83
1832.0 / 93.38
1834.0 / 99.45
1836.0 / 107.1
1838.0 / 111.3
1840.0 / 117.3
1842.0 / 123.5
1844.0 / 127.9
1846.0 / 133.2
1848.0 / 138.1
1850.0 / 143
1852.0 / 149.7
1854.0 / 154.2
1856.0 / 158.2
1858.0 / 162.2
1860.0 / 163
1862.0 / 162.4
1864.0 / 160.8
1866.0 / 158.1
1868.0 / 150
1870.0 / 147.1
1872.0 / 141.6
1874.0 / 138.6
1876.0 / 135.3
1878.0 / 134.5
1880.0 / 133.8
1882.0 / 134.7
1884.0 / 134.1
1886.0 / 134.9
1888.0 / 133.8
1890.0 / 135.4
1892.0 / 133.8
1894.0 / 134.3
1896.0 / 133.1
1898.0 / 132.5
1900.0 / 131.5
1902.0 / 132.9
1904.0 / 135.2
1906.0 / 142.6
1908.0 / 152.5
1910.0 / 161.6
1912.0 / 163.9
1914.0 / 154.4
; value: 5.84 deg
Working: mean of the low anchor 139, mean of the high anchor 151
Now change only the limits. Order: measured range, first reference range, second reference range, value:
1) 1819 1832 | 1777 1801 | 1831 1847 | 4.61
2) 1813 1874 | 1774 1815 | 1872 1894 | 2.85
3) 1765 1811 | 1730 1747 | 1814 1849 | -0.44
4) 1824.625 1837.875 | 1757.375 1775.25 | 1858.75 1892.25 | 4.73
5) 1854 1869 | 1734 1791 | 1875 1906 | -2.63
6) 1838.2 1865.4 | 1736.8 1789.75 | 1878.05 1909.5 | -1.59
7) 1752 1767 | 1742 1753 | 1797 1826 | -1.63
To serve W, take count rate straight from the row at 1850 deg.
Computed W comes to 143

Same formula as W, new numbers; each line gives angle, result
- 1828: 80.38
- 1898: 132.5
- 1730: 142.1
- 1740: 138.9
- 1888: 133.8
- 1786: 136.9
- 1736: 140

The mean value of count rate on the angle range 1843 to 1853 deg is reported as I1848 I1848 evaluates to 138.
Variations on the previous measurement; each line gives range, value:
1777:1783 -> 138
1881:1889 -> 134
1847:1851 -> 141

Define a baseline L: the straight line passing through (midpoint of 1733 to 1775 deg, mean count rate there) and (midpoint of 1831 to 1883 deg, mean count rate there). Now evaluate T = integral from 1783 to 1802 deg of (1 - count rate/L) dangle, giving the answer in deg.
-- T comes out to 2.06 deg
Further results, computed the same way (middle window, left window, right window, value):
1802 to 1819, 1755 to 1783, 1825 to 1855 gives 8.6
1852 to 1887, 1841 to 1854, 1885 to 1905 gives -3.0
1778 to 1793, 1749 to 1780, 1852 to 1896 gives 0.5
